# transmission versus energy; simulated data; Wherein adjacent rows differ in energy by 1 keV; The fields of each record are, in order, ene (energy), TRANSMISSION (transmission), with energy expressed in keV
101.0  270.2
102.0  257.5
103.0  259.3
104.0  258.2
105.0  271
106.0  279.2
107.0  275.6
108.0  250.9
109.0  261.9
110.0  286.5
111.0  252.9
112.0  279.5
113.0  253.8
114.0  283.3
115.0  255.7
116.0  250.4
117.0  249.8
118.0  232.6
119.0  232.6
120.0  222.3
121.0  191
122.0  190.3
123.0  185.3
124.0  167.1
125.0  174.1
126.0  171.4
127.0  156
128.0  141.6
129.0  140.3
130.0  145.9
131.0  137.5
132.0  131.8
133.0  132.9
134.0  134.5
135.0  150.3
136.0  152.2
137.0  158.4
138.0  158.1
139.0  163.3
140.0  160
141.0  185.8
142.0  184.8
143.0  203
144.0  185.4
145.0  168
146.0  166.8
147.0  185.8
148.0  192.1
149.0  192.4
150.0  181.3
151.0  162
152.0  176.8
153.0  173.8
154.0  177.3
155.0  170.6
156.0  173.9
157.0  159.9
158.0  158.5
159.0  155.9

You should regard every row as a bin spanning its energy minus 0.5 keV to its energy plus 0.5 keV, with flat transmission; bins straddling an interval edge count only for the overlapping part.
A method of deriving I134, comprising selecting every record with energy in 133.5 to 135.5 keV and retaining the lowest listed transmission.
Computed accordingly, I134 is 134.5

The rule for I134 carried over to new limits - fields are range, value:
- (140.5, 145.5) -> 168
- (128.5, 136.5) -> 131.8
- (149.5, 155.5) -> 162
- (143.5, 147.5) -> 166.8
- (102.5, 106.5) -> 258.2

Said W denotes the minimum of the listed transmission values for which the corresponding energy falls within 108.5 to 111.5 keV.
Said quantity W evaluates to 252.9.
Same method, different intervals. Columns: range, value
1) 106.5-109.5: 250.9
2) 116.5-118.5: 232.6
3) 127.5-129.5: 140.3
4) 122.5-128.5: 141.6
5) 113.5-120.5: 222.3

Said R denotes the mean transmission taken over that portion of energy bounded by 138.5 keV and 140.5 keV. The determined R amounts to 162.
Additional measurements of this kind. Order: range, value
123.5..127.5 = 167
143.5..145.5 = 177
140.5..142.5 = 185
